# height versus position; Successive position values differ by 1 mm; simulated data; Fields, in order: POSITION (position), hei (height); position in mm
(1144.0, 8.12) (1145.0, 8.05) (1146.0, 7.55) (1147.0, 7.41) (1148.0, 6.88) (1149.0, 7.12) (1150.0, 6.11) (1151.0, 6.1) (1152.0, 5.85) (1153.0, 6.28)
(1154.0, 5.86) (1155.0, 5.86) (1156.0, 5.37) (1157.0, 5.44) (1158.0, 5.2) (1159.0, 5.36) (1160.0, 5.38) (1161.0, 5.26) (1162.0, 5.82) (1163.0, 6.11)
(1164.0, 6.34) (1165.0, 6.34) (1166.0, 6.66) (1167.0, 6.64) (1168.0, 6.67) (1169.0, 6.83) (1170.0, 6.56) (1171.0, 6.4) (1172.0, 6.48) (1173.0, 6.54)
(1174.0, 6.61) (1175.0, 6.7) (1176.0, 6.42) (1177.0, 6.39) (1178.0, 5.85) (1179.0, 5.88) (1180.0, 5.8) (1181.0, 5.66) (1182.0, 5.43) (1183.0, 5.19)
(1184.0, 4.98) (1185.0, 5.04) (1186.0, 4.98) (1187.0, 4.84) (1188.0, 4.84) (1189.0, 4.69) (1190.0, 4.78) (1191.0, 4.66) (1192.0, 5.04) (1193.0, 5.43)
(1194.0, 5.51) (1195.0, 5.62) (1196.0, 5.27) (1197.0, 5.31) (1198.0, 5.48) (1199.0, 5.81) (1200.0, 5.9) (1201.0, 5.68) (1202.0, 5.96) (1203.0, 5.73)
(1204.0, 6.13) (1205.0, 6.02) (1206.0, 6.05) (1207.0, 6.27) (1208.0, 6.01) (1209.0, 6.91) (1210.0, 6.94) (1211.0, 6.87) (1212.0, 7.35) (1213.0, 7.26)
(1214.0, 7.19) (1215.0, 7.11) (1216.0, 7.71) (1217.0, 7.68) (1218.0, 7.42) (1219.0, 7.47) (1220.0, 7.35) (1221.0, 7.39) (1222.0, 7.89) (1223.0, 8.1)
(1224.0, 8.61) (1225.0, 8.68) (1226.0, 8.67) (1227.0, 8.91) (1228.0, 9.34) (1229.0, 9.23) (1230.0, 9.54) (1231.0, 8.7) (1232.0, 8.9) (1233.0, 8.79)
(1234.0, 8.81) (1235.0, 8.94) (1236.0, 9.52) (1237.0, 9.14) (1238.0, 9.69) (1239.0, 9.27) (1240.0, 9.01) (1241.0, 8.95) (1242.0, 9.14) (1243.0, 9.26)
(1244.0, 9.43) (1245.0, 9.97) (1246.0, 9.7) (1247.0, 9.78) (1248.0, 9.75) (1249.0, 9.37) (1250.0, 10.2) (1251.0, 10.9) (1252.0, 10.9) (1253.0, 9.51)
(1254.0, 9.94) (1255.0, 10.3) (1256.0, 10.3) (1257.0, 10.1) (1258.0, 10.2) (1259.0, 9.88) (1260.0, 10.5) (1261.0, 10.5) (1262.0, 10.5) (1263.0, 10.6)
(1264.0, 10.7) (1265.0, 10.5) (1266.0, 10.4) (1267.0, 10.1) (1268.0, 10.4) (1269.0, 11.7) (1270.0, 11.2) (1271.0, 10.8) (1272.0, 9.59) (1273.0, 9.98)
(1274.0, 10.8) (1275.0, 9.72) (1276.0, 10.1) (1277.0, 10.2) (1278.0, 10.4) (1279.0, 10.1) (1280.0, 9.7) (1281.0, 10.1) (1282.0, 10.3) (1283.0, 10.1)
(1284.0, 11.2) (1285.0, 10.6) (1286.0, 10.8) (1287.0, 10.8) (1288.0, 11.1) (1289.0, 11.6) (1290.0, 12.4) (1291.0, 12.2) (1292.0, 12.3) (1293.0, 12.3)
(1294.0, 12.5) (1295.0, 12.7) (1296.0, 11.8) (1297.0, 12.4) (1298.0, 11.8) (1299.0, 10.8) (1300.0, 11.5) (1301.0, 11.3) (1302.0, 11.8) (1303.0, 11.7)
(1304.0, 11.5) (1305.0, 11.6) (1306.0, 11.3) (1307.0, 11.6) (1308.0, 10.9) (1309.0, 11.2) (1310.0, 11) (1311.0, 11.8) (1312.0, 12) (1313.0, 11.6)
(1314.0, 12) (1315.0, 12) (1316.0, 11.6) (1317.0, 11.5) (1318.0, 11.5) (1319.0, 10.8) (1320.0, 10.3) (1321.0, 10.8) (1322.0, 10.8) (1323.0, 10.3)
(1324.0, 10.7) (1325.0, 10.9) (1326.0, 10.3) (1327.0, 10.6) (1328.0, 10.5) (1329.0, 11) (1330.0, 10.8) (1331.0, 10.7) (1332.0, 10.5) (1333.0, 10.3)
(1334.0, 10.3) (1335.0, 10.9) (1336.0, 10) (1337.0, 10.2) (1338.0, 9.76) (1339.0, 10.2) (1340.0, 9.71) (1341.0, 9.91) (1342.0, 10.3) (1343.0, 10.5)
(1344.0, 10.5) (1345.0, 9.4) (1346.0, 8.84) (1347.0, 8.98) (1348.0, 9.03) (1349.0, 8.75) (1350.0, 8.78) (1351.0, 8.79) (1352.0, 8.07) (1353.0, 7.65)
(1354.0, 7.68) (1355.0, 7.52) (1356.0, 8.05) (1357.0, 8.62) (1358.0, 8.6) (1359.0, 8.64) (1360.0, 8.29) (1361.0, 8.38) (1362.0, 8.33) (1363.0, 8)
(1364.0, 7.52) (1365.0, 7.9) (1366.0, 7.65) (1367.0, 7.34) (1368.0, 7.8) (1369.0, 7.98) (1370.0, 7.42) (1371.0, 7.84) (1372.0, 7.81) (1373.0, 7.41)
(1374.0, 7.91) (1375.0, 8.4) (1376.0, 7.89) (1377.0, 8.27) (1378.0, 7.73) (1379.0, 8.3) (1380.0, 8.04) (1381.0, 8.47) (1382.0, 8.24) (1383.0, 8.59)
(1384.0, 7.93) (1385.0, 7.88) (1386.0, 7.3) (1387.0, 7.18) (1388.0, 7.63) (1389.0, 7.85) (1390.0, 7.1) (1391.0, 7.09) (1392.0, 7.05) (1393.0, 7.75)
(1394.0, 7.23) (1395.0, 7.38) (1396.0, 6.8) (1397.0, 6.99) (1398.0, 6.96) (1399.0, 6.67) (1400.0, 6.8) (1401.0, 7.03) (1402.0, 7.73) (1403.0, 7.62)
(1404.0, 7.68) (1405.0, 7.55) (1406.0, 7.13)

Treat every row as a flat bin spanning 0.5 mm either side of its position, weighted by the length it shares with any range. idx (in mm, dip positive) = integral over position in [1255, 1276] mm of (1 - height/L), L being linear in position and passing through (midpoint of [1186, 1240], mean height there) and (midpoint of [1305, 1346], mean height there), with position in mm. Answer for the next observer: -3.84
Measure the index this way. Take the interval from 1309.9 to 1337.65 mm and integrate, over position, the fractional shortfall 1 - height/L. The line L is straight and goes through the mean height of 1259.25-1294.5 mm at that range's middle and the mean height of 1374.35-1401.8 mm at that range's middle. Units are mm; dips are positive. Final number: -4.38 mm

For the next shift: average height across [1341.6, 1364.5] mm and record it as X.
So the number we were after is 8.65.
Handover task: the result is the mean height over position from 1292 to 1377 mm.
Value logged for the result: 9.96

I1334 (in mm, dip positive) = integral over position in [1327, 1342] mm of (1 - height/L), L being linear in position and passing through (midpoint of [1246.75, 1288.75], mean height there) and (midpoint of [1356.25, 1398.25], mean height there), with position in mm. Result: -2.6 mm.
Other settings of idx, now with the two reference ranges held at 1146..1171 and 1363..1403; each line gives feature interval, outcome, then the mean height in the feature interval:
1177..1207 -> 4.4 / 5.46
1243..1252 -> -4.2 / 9.91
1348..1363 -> -1.8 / 8.31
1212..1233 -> -5.0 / 8.15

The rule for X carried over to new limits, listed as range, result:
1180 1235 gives 6.7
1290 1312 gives 11.7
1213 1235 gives 8.25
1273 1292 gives 10.7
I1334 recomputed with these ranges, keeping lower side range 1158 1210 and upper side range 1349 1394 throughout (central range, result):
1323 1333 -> -4.3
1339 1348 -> -2.5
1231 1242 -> -4.6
